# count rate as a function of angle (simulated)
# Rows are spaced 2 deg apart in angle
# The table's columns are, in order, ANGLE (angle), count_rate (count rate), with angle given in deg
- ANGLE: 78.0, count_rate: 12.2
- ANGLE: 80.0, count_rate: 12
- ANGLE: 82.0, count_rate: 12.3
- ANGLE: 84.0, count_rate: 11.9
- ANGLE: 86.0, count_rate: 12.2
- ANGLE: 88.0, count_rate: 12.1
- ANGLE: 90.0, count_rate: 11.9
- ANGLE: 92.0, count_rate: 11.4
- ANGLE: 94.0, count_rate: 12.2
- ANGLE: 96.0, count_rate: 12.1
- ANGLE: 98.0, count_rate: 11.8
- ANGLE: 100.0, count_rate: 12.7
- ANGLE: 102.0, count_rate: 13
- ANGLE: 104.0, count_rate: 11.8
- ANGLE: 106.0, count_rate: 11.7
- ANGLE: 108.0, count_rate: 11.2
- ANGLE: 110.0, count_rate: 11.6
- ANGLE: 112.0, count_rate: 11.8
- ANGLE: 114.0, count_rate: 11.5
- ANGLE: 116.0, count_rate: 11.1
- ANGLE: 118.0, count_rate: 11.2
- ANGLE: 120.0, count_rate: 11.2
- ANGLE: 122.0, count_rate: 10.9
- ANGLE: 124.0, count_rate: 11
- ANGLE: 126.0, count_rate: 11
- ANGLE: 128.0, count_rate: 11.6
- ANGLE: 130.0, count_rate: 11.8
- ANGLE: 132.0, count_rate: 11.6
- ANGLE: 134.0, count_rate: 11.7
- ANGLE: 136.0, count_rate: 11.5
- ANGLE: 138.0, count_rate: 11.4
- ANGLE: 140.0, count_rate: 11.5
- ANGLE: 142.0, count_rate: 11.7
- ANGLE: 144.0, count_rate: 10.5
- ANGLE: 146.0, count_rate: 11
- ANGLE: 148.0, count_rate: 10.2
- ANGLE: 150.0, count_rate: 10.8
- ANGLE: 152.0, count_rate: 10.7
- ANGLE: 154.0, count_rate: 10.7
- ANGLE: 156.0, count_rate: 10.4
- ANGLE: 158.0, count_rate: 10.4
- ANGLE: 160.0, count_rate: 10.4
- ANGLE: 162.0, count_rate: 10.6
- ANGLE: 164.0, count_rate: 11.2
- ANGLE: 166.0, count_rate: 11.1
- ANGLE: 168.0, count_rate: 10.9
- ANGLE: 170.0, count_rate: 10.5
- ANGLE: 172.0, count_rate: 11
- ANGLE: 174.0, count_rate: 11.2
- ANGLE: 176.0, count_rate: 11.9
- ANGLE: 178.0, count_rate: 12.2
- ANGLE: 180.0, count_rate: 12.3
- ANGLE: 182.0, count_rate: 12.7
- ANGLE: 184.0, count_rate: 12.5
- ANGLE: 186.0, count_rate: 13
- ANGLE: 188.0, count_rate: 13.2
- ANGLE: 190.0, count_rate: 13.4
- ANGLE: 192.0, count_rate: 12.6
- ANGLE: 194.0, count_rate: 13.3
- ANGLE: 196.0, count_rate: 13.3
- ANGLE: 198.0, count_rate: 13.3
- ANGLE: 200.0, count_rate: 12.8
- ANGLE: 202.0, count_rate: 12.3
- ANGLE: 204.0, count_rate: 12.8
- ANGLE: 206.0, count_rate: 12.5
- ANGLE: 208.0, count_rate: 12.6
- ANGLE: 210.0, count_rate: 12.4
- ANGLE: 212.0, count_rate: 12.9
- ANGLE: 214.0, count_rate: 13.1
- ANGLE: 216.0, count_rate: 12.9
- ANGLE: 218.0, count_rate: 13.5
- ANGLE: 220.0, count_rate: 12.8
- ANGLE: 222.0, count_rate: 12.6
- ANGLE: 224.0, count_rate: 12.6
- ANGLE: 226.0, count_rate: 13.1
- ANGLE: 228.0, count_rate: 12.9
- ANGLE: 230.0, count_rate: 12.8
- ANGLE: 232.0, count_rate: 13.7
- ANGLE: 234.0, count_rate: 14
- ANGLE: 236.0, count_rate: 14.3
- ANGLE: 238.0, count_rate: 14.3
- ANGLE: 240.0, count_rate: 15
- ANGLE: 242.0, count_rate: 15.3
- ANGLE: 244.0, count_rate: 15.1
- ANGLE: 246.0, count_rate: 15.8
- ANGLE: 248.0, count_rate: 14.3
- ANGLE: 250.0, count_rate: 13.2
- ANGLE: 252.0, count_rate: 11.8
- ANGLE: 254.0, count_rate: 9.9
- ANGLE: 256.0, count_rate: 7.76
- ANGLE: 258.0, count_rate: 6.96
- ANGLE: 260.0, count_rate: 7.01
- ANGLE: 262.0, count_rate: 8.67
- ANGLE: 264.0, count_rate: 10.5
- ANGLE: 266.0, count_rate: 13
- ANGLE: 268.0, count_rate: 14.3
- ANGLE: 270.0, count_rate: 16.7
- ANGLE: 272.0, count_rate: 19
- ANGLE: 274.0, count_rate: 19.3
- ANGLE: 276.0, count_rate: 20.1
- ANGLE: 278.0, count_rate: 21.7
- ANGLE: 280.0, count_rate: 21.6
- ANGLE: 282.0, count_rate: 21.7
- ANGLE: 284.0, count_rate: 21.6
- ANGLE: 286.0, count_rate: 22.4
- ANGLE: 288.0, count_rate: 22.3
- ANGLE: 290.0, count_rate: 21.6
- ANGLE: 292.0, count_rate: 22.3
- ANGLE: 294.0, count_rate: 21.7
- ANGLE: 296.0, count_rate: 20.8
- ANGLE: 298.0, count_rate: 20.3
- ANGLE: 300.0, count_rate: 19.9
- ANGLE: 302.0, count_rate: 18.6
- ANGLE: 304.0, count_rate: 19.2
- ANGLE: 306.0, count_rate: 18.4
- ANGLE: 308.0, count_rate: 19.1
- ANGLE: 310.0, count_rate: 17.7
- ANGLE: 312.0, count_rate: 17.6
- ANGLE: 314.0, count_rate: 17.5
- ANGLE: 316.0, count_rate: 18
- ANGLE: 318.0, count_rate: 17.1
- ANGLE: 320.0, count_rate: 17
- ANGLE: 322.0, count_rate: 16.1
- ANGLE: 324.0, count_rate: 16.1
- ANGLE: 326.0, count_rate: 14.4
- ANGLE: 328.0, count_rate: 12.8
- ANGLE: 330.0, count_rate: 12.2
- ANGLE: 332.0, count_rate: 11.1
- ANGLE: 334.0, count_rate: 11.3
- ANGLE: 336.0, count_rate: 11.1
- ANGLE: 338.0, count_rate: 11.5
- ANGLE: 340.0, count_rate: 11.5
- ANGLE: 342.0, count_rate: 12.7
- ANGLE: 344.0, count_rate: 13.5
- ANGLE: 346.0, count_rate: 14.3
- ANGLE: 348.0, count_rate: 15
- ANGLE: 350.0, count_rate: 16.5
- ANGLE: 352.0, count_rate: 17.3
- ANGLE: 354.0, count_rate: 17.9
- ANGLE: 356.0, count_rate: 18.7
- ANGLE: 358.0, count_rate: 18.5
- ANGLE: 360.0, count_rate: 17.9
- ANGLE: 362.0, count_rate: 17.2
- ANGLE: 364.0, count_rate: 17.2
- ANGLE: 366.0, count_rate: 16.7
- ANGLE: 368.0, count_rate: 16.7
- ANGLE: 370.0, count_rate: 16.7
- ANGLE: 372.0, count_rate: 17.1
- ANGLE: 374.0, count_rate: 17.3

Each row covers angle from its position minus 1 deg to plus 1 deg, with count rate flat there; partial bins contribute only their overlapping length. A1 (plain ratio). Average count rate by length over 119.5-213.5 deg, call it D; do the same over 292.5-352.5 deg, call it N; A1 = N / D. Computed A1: 1.37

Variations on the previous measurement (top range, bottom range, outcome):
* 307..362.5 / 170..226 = 1.22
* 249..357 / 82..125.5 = 1.37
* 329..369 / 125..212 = 1.27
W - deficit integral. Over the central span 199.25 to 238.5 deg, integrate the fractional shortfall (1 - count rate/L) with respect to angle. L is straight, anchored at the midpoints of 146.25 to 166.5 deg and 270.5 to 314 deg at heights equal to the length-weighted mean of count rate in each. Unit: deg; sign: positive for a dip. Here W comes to 5.2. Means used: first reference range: 10.7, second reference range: 20.2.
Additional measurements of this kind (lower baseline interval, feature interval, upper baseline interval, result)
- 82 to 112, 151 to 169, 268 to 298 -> 5.1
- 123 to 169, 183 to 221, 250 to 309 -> 1.8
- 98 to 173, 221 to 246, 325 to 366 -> -2.0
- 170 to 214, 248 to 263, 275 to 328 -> 6.2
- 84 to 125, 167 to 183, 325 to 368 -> 1.3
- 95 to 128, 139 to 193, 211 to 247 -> 5.0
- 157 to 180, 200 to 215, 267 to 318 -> 1.2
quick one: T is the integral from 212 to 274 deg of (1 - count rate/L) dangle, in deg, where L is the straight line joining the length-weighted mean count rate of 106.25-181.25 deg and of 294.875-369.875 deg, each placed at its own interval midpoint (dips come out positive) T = 3.6 deg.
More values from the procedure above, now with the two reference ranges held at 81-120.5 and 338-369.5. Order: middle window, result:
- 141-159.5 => 2.8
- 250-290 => -2.8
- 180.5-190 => 0.2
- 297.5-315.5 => -4.1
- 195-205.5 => 0.5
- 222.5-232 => 0.7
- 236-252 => -0.4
